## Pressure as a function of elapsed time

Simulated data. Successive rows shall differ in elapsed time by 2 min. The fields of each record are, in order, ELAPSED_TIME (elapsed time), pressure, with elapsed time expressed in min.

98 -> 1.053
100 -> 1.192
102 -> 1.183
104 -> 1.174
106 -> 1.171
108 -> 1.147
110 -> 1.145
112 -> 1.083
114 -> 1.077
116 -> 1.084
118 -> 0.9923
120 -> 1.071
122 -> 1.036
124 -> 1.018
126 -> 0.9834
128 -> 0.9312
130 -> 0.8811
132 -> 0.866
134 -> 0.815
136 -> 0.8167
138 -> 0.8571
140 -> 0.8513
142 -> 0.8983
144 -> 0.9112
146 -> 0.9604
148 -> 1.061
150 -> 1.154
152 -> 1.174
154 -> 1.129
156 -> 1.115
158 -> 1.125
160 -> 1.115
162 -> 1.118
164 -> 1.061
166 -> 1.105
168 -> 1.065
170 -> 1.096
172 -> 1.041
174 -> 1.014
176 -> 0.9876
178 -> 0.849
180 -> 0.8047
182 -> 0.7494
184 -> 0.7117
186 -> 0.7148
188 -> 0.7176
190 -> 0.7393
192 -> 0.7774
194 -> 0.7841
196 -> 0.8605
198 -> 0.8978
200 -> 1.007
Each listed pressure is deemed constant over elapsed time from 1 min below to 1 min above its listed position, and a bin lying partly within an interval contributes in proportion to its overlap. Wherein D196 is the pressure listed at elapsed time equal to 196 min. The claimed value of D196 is 0.8605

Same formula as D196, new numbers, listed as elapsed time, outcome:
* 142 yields 0.8983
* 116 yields 1.084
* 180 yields 0.8047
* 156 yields 1.115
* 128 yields 0.9312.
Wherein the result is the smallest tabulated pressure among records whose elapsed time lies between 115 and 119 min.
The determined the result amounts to 0.9923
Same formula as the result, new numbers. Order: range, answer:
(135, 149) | 0.8167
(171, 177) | 0.9876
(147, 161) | 1.061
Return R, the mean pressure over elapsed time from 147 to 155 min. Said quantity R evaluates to 1.13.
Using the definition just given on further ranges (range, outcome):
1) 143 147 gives 0.936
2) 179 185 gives 0.755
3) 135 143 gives 0.856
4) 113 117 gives 1.08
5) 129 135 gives 0.854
